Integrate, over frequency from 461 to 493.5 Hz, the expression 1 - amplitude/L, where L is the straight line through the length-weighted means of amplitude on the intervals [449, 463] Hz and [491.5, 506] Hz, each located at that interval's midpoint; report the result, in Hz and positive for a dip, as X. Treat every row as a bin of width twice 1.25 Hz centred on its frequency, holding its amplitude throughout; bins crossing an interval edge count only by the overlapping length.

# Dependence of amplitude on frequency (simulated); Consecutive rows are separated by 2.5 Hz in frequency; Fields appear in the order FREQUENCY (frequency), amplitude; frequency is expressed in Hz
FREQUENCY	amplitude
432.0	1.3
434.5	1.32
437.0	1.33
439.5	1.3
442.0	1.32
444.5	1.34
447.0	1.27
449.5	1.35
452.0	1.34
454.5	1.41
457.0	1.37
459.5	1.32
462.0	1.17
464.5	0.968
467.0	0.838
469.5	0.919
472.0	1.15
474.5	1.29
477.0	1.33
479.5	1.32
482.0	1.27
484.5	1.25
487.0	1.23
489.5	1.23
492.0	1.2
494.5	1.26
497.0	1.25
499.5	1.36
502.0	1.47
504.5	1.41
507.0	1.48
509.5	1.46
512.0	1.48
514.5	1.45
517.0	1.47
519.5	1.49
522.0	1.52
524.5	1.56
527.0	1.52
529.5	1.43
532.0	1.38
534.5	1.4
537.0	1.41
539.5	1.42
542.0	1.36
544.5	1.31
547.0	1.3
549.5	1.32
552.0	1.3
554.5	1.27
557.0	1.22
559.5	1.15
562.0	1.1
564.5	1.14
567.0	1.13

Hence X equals 4.0 Hz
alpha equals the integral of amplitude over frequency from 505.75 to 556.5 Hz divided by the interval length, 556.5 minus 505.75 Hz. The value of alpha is 1.41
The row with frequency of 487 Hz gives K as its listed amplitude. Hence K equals 1.23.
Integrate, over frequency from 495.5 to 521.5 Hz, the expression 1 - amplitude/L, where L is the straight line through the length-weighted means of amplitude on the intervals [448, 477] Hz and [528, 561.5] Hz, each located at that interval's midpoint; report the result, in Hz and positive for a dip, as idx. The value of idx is -3.3 Hz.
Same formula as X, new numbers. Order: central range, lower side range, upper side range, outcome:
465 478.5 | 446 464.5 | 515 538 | 2.4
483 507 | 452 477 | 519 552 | -0.5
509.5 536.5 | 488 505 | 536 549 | -2.7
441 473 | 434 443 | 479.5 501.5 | 2.2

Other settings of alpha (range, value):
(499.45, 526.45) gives 1.47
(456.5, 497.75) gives 1.19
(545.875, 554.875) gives 1.3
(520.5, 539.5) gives 1.46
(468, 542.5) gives 1.36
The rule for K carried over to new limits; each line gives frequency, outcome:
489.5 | 1.23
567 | 1.13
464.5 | 0.968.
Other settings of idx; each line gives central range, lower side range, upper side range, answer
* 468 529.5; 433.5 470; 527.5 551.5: -1.6 Hz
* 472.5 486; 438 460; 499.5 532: 1.1 Hz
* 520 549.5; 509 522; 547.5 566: -1.3 Hz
